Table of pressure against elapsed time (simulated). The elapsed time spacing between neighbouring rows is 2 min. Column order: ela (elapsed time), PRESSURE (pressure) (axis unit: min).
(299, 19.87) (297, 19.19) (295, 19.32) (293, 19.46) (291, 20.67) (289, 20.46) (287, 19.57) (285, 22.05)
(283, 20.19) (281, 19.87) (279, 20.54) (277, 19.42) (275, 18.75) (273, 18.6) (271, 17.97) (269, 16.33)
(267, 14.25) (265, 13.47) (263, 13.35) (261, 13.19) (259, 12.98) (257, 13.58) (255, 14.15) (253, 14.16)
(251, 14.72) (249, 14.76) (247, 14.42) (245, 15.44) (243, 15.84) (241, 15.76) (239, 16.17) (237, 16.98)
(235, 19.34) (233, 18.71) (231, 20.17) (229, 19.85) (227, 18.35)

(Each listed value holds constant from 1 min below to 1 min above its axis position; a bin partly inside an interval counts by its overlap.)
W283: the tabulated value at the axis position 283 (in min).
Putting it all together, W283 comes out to 20.19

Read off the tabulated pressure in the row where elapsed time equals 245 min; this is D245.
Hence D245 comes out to 15.44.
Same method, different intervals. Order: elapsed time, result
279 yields 20.54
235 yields 19.34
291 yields 20.67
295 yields 19.32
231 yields 20.17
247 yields 14.42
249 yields 14.76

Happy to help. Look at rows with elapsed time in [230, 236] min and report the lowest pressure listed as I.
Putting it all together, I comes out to 18.71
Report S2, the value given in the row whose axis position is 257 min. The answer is 13.58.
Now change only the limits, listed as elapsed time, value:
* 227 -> 18.35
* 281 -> 19.87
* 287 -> 19.57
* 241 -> 15.76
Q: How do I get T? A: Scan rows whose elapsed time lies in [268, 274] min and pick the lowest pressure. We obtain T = 16.33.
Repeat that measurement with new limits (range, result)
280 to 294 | 19.46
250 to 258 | 13.58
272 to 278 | 18.6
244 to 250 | 14.42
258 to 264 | 12.98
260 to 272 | 13.19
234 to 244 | 15.76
